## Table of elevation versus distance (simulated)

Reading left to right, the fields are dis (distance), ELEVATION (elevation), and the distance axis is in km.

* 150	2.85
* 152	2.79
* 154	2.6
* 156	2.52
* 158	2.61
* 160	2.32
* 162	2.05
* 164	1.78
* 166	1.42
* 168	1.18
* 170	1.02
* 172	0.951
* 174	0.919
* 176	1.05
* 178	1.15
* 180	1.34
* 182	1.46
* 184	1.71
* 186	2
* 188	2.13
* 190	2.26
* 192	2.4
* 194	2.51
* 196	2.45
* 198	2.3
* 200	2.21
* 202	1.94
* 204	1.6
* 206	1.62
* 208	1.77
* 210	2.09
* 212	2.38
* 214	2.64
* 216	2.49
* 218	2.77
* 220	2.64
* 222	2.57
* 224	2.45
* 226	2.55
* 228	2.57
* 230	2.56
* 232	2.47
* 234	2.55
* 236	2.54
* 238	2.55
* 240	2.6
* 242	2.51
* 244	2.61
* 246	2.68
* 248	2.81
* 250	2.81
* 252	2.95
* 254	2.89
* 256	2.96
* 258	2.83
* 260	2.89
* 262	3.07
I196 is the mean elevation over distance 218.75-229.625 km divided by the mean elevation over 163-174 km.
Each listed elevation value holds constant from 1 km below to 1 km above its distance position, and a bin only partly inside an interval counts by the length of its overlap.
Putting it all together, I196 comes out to 2.07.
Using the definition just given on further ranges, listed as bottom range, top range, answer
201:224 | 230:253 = 1.18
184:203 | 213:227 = 1.17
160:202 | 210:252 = 1.49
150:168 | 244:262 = 1.28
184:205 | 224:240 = 1.18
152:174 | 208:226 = 1.34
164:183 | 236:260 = 2.29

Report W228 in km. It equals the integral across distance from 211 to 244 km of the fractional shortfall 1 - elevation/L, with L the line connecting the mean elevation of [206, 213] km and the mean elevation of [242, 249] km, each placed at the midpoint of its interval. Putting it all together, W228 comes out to -3.2 km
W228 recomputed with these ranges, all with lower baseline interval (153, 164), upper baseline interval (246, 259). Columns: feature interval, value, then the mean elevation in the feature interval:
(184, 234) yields 6.3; 2.3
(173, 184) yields 5.5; 1.23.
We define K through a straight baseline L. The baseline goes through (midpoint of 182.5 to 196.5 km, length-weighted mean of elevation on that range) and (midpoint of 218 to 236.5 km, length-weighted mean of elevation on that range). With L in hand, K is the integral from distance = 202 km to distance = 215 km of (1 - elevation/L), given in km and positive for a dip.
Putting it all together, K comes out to 1.98 km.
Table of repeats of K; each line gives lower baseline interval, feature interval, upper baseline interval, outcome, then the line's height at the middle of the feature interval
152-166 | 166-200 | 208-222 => 9.78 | 2.36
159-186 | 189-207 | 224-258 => -2.58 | 1.89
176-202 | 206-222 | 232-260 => -0.46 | 2.29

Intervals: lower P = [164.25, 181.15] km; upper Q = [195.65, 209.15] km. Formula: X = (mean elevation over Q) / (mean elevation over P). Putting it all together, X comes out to 1.7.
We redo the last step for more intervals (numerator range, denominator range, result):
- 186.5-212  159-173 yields 1.38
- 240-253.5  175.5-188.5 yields 1.76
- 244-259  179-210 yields 1.43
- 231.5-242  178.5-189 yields 1.50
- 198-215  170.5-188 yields 1.51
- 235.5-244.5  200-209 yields 1.43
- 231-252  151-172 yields 1.33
